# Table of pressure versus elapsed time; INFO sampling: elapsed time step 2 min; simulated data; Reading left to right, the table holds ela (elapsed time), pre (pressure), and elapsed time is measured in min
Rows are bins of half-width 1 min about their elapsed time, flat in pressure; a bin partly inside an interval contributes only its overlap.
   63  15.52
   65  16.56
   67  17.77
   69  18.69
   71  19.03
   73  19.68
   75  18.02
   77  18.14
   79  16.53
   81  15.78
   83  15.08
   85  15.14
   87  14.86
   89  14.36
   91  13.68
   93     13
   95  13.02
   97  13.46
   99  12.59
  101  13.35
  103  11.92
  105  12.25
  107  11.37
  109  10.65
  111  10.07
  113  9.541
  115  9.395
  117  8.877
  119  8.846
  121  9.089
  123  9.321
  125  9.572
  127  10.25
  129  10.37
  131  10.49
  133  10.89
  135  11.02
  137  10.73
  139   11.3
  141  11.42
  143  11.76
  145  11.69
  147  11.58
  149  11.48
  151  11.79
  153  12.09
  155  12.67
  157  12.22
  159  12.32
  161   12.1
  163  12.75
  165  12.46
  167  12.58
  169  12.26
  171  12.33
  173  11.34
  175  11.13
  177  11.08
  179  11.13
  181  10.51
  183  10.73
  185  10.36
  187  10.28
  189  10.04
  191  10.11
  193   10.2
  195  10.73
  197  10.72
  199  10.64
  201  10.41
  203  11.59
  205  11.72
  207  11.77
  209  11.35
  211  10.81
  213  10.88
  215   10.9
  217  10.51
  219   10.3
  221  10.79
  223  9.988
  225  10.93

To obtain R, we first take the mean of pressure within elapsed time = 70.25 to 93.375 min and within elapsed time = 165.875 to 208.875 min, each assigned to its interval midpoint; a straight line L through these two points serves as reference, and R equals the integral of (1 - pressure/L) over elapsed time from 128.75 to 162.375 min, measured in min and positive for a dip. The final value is 3.8 min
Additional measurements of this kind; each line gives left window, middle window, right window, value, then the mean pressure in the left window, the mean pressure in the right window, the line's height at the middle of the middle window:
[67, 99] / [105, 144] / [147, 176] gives 9.91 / 15.9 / 12.1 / 13.9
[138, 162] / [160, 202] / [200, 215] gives 1.37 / 11.9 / 11.2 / 11.5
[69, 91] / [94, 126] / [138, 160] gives 8.27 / 16.6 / 11.8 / 14.5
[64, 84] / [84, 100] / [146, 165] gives 2.53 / 17.5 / 12.1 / 16.3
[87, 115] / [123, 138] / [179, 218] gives 1.77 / 12.2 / 10.8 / 11.8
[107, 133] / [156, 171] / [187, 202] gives -3.29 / 9.82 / 10.4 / 10.2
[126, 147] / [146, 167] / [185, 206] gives -2.47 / 11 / 10.6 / 10.9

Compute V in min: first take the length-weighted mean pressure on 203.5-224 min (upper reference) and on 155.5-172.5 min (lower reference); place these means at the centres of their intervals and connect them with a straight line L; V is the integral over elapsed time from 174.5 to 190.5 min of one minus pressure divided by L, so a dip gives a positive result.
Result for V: 1.6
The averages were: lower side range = 12.4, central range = 10.6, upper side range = 10.9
